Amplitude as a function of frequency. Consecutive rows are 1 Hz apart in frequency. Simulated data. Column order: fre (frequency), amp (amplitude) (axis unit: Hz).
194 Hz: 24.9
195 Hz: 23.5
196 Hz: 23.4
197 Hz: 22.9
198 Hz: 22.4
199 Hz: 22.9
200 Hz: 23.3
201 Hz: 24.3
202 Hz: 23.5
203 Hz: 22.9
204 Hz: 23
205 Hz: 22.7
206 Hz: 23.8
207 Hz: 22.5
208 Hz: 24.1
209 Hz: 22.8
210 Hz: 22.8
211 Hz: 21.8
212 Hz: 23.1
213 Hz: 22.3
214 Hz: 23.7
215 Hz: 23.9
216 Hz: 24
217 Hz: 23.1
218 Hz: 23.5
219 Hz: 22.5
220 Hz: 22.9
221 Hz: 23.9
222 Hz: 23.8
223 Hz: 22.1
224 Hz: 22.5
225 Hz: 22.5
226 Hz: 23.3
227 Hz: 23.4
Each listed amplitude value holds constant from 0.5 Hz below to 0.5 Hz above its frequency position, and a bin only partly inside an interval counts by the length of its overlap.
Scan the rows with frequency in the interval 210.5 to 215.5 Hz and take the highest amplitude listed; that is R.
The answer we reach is 23.9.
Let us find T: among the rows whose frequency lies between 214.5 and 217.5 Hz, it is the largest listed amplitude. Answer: 24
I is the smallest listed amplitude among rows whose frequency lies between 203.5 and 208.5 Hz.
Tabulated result 22.5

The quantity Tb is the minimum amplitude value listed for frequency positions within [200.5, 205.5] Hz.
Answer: 22.7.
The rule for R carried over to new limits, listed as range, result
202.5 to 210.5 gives 24.1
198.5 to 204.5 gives 24.3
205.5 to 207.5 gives 23.8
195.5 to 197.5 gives 23.4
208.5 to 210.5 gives 22.8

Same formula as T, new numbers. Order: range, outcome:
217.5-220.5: 23.5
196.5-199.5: 22.9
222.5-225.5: 22.5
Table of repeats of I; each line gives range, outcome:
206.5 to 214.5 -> 21.8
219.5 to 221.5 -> 22.9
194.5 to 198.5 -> 22.4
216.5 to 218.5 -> 23.1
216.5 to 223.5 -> 22.1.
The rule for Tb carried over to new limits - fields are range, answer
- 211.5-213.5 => 22.3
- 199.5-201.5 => 23.3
